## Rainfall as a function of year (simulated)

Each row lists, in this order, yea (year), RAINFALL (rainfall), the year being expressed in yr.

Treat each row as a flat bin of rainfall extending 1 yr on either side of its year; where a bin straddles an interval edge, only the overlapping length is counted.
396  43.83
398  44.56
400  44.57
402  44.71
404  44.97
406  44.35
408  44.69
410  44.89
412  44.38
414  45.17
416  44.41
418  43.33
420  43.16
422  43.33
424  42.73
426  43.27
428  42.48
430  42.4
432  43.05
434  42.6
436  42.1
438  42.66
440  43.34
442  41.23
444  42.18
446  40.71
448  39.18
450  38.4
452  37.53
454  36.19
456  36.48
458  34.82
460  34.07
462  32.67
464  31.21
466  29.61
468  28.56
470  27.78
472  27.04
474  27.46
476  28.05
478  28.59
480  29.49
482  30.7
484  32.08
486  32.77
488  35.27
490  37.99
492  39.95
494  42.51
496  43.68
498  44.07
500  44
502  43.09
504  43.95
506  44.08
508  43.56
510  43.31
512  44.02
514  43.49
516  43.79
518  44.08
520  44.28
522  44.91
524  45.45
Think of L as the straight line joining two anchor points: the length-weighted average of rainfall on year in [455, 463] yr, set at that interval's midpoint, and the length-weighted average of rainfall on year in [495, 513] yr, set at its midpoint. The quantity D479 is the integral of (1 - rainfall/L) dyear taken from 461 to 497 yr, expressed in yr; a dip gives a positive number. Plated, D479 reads 5.8 yr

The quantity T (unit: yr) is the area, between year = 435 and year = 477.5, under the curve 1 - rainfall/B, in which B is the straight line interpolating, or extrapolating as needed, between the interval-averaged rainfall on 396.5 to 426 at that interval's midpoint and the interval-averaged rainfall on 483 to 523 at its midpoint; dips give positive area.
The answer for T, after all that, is 7.72 yr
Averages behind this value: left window 44.2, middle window 35.2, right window 41.7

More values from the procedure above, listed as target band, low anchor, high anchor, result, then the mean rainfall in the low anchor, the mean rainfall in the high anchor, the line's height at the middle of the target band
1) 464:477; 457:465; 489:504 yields 2.65 yr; 33.2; 42.3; 35.6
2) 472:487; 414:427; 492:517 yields 4.76 yr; 43.5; 43.5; 43.5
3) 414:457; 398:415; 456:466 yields -3.38 yr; 44.7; 33.2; 38.6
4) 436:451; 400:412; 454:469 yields -1.86 yr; 44.7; 32.7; 36.6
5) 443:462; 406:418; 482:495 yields 1.30 yr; 44.6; 36.3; 40.2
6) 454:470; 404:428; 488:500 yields 3.77 yr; 44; 41.3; 42.4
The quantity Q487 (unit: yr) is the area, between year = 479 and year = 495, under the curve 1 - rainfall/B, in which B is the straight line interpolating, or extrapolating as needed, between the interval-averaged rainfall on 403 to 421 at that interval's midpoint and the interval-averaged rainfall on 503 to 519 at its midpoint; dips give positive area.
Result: 3.2 yr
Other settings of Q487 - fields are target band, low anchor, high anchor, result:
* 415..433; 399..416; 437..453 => -0.1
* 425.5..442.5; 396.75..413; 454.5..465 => -1.6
